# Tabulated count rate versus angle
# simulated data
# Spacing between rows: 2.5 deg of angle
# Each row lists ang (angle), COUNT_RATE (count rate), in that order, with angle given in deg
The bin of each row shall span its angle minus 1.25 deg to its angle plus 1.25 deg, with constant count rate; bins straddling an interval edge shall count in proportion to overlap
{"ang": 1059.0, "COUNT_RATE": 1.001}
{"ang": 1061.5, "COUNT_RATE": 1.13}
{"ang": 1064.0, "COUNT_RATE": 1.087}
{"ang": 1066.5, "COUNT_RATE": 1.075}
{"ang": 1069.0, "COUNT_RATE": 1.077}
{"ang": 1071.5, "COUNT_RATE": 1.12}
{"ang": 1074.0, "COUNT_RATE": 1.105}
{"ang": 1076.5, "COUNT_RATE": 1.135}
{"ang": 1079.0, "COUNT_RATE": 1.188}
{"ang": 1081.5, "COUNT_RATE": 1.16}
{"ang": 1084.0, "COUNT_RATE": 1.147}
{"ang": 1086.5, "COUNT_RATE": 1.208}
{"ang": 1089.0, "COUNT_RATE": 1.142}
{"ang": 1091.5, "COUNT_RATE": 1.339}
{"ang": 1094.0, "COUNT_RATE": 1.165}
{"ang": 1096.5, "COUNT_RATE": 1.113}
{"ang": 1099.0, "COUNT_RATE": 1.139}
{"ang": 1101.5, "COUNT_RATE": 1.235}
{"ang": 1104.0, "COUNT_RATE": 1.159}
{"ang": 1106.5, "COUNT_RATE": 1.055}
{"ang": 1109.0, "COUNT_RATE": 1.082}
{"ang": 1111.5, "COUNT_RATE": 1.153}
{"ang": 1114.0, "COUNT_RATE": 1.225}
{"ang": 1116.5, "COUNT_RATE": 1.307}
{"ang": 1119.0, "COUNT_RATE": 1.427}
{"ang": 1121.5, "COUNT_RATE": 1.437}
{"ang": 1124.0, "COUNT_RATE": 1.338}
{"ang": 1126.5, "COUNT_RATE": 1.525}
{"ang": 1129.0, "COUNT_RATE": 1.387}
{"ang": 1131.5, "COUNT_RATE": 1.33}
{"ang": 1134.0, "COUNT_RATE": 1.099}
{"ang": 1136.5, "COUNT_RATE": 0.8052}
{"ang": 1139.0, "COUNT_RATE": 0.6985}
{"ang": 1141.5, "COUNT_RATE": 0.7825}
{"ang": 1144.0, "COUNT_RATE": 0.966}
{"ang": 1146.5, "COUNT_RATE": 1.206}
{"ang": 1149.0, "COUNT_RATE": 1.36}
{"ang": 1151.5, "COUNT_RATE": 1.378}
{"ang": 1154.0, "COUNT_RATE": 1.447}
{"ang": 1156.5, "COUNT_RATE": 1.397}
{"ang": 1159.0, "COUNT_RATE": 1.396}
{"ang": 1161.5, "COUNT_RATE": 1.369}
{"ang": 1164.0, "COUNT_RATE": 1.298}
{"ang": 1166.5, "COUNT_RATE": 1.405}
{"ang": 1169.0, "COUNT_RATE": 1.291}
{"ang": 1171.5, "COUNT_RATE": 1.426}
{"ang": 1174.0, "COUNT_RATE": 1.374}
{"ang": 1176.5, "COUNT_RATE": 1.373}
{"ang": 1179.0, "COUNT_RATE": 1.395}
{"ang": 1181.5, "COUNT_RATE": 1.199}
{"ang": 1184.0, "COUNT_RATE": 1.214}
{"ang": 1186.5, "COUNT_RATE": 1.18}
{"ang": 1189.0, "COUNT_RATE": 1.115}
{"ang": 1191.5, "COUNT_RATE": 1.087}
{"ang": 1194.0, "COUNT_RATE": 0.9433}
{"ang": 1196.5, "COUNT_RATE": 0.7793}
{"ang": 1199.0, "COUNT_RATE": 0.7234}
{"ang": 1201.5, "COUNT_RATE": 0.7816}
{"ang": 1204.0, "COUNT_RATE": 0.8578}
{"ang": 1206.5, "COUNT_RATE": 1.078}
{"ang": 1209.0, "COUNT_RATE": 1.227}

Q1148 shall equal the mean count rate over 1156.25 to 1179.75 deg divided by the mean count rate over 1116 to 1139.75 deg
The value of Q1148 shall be 1.10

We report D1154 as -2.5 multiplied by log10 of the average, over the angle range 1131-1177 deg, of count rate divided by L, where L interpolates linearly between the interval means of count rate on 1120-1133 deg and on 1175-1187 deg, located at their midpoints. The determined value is 0.09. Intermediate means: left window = 1.4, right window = 1.28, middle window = 1.23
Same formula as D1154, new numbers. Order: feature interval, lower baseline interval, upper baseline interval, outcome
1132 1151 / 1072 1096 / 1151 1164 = 0.302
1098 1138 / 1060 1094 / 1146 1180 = 0.021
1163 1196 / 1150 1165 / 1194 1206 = -0.142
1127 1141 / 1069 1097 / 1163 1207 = 0.076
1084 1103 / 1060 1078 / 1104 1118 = -0.044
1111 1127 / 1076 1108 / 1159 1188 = -0.106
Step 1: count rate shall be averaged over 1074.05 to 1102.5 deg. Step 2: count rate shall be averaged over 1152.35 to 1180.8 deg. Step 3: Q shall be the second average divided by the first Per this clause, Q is 1.17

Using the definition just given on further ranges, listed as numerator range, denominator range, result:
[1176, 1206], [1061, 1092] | 0.92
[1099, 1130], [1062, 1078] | 1.15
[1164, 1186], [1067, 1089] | 1.16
